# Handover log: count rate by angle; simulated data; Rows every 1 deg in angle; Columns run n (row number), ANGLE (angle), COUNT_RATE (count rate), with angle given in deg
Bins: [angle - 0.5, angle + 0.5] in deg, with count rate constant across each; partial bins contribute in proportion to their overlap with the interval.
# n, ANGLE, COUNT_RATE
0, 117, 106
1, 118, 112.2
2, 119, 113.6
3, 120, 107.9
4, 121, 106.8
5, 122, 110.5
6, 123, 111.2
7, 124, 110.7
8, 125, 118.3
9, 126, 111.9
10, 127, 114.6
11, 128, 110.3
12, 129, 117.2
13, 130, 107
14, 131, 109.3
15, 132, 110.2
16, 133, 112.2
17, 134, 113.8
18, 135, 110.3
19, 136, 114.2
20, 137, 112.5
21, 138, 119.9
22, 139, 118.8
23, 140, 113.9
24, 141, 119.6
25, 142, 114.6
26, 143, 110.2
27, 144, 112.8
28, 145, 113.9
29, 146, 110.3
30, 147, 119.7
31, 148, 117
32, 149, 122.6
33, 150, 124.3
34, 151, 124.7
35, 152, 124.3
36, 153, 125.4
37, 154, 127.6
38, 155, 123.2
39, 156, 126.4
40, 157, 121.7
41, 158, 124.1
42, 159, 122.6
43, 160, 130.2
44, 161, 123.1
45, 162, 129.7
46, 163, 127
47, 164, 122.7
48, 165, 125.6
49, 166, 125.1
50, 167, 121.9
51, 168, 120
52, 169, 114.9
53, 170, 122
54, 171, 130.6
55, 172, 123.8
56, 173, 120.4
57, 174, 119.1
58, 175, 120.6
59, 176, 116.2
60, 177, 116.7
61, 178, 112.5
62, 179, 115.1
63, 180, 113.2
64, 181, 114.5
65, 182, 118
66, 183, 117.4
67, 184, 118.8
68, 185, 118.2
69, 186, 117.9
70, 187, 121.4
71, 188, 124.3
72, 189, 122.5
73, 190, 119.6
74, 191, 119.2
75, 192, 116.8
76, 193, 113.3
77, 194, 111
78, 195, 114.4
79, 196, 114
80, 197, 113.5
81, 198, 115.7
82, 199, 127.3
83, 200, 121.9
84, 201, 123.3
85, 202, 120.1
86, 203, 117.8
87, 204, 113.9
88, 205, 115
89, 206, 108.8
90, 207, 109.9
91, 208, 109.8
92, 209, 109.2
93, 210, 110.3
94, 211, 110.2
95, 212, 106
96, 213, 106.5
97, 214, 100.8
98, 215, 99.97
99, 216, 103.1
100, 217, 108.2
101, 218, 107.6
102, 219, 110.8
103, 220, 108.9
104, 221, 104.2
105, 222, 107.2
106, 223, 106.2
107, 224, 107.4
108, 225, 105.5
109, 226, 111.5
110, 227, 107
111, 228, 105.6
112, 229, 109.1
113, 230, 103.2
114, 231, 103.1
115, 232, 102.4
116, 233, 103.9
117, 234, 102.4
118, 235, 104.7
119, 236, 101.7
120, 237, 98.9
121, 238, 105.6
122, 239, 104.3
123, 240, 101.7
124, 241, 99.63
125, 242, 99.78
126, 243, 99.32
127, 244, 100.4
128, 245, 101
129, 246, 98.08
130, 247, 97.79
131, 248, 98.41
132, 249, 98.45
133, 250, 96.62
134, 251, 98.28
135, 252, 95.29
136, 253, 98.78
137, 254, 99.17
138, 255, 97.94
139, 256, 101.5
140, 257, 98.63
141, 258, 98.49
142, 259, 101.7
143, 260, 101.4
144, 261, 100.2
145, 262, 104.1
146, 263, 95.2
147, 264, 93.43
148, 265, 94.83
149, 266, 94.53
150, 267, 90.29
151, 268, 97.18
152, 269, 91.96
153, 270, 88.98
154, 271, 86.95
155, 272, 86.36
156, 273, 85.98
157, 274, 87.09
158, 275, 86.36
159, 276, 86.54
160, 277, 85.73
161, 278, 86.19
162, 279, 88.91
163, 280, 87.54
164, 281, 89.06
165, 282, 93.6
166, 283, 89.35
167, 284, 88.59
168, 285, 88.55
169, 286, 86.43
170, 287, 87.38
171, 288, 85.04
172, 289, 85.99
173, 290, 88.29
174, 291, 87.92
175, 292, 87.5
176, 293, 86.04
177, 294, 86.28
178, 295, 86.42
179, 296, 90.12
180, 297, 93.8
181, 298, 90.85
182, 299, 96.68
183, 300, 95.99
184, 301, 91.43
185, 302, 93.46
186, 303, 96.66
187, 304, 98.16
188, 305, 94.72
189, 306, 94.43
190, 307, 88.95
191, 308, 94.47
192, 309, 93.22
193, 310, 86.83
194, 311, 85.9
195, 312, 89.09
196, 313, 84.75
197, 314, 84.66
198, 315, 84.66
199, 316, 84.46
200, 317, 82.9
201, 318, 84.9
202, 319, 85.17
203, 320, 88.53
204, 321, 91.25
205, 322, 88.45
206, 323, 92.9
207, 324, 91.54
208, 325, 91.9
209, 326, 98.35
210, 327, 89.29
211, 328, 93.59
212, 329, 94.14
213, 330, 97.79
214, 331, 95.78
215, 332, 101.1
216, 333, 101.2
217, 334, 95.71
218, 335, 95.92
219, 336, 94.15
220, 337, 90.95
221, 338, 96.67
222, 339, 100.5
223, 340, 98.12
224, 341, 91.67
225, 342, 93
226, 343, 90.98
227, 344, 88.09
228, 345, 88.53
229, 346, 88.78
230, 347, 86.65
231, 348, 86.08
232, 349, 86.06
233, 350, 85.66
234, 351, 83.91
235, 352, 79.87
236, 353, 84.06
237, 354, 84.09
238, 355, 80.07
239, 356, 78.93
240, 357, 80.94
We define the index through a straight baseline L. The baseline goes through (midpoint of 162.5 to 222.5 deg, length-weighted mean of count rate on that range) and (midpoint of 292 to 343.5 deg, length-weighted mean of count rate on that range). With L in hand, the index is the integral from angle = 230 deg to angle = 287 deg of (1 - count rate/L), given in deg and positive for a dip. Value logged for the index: 4.1 deg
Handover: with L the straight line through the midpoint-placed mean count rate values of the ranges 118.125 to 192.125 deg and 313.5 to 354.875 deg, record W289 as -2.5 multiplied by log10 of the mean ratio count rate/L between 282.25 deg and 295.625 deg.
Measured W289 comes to 0.12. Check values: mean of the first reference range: 118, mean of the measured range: 87.4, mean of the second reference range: 90.4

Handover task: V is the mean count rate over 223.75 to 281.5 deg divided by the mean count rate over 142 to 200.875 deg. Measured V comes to 0.8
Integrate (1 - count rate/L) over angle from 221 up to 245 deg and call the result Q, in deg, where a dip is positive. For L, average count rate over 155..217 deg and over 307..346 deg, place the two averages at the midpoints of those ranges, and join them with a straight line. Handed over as 1.1 deg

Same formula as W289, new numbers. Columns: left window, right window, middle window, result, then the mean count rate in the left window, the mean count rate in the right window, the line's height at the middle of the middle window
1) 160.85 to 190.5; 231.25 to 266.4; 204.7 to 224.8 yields 0.019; 120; 99.7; 109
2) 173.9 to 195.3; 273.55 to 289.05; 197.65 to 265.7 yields -0.020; 117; 87.7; 103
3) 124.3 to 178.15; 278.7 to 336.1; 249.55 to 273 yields 0.035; 119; 90.7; 99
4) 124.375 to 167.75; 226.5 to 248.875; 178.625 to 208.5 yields -0.065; 119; 102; 110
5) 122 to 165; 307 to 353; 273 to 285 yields 0.117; 118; 90.5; 98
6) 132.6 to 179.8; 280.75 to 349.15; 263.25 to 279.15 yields 0.108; 120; 90.9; 98.9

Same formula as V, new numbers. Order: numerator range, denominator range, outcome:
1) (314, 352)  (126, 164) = 0.77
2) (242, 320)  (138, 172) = 0.76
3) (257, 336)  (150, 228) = 0.78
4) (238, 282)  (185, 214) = 0.83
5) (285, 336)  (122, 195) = 0.77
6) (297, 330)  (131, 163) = 0.76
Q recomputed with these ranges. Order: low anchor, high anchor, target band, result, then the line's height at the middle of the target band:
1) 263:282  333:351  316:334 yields -0.2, 91.2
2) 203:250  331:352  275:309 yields 2.6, 97.6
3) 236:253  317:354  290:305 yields 0.5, 94.7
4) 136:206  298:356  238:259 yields 1.2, 105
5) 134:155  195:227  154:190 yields -2.0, 115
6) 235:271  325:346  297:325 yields 1.6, 95.7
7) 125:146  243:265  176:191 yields -1.5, 107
